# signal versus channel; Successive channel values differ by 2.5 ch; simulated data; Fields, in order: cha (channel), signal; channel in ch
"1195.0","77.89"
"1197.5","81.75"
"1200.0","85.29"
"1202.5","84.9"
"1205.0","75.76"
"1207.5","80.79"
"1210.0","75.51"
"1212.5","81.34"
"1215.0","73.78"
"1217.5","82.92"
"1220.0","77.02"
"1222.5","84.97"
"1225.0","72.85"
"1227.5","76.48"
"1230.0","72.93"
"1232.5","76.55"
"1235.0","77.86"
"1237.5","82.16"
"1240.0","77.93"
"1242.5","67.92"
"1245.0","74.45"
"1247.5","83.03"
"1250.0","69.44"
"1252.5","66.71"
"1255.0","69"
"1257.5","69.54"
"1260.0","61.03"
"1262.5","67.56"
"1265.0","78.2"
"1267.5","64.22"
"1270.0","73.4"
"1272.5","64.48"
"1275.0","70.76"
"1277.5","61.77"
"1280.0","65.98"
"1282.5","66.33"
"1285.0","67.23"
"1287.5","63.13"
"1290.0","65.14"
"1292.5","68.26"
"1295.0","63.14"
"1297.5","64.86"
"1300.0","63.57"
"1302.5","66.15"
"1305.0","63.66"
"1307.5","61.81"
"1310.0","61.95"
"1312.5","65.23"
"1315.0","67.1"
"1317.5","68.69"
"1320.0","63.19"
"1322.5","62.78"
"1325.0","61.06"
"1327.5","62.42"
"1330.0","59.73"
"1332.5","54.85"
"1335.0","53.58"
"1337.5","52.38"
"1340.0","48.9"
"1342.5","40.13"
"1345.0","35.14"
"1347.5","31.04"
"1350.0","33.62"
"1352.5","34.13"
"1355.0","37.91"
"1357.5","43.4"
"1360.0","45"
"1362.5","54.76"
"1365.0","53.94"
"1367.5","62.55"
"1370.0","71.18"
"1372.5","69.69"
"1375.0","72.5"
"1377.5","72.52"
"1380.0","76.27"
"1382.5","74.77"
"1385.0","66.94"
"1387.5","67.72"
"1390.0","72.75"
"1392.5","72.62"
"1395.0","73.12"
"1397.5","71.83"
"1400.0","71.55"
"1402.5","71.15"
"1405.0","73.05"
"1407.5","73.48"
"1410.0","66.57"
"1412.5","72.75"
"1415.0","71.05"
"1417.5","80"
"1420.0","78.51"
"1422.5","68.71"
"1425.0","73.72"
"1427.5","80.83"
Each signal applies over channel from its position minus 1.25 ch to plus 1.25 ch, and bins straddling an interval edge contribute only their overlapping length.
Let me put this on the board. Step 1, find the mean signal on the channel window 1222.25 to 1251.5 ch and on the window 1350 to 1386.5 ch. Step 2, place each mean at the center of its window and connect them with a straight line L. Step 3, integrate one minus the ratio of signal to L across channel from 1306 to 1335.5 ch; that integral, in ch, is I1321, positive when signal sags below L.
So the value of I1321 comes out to 1.4 ch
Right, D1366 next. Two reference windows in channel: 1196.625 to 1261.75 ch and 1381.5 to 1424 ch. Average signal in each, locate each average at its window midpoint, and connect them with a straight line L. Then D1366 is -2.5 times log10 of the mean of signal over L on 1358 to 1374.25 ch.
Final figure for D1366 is 0.23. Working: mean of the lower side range 76.1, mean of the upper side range 72.1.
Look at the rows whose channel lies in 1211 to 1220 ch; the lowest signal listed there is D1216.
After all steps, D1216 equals 73.78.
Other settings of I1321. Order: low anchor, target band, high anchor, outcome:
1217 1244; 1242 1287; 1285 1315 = 1.3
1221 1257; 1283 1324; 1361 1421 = 4.7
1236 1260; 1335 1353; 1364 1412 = 7.7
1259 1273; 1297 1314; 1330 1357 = -2.6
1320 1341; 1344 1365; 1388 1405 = 7.6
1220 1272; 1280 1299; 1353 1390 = 1.1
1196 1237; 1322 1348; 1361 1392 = 7.2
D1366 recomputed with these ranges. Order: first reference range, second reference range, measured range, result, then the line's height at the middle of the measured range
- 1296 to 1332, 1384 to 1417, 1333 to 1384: 0.262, 67.6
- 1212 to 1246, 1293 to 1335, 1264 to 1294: 0.023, 68.7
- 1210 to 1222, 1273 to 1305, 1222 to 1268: 0.004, 73.5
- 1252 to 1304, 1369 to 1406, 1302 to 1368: 0.284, 69.4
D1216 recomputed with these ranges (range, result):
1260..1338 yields 52.38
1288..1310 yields 61.81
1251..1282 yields 61.03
